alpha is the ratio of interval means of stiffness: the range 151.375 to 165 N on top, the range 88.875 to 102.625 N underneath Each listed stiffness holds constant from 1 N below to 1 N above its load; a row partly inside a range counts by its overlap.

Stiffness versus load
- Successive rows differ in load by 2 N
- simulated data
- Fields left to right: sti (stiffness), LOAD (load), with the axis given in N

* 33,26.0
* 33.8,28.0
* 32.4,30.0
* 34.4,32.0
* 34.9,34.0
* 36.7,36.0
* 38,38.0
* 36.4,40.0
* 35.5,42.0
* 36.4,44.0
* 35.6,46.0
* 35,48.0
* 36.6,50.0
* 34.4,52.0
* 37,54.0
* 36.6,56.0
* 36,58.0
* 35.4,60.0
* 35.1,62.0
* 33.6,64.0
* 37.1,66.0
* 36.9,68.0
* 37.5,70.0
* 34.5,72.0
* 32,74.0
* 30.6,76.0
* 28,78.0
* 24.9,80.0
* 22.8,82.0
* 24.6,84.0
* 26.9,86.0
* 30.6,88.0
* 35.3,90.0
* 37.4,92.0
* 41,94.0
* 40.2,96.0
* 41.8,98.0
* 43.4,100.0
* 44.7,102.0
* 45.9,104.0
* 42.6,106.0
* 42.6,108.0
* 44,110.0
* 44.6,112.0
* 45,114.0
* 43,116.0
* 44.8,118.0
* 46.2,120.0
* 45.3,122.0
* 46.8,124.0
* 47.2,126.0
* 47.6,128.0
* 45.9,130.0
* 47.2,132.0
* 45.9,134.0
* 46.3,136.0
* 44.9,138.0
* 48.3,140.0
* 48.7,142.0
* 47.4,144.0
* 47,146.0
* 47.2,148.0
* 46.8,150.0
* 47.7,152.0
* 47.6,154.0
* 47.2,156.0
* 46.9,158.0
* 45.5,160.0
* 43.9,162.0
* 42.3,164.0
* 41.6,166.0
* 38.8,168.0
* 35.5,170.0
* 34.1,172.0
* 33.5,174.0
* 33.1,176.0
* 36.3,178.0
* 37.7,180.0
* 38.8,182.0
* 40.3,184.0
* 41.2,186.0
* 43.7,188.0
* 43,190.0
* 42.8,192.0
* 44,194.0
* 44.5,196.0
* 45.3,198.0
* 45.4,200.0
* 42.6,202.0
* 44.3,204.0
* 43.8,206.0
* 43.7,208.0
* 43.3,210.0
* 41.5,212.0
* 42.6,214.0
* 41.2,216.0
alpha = 1.14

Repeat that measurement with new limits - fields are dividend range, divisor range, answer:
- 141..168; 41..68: 1.28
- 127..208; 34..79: 1.23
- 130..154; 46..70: 1.31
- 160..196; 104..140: 0.88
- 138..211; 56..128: 1.13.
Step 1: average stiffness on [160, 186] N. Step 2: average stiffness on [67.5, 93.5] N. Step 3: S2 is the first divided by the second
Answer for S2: 1.2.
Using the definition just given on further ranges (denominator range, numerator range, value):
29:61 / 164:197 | 1.10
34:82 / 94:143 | 1.30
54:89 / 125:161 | 1.46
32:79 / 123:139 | 1.32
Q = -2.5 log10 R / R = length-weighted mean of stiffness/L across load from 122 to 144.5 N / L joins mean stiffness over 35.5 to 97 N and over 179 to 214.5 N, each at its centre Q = -0.21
